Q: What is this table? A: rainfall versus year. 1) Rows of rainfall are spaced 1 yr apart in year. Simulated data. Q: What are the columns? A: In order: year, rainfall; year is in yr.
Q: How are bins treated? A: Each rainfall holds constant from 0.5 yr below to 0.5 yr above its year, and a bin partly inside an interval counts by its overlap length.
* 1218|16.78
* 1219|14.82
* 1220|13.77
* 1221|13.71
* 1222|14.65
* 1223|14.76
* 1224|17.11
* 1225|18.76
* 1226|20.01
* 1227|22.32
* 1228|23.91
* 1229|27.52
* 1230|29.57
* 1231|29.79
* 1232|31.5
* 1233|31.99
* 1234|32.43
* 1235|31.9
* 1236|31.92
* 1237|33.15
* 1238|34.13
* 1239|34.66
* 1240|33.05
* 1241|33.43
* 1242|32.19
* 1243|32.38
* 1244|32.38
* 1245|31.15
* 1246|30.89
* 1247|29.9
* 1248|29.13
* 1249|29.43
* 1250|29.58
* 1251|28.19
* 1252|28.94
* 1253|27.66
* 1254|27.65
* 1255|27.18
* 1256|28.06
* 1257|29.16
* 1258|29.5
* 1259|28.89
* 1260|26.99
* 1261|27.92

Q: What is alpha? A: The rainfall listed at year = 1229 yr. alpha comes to 27.52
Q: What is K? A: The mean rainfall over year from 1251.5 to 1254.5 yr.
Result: 28.1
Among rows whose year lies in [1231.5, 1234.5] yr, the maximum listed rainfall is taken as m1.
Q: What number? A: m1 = 32.43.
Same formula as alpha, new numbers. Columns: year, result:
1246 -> 30.89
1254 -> 27.65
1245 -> 31.15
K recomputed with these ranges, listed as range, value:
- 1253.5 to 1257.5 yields 28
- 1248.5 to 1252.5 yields 29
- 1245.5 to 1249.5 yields 29.8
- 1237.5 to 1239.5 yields 34.4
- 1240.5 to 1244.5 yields 32.6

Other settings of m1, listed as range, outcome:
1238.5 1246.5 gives 34.66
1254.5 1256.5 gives 28.06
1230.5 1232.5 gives 31.5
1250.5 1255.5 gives 28.94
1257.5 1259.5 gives 29.5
